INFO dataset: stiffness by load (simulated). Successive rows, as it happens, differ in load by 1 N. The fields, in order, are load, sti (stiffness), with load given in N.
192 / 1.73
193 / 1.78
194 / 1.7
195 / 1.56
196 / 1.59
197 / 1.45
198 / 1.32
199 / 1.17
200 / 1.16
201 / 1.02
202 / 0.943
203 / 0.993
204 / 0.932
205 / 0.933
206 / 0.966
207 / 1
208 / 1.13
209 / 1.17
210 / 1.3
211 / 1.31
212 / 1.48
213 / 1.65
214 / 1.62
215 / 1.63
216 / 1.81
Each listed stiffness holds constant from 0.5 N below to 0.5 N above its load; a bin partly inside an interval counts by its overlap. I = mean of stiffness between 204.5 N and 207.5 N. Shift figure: 0.966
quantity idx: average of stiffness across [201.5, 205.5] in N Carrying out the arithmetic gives 0.95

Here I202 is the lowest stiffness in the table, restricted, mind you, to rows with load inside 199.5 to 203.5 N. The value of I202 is 0.943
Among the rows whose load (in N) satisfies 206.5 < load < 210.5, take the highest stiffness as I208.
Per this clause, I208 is 1.3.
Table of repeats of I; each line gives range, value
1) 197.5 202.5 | 1.12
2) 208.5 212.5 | 1.31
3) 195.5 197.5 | 1.52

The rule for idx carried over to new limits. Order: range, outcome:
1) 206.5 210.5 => 1.15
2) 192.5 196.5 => 1.66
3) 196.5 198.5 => 1.39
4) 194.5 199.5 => 1.42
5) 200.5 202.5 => 0.982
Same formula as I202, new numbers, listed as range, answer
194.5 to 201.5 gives 1.02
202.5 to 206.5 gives 0.932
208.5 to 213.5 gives 1.17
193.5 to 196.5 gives 1.56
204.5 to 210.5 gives 0.933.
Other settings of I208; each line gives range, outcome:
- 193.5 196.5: 1.7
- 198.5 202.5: 1.17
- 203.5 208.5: 1.13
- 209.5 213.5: 1.65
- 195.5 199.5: 1.59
